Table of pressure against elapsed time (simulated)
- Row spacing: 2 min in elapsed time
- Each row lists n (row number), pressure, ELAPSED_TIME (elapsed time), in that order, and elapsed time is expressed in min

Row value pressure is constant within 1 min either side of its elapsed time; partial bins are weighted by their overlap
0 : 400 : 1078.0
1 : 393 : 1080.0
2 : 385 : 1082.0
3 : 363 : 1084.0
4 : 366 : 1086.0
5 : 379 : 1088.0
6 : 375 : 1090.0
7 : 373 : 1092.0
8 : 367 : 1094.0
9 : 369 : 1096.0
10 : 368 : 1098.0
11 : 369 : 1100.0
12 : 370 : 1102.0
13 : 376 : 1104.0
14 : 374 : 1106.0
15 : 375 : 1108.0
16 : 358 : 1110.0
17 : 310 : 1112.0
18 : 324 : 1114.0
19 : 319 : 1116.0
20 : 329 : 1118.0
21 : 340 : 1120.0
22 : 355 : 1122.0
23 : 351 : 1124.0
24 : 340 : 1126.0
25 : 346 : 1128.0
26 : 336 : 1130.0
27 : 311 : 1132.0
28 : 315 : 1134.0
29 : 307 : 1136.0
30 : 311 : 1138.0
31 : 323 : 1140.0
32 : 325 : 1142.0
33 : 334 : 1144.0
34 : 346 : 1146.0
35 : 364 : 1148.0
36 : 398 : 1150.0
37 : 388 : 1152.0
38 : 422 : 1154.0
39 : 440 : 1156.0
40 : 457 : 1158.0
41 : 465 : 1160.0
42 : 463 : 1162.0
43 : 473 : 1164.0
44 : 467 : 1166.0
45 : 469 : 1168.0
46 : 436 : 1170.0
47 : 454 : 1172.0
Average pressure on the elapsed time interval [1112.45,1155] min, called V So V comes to 342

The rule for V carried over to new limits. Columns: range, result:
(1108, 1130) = 339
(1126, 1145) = 324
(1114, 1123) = 334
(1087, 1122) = 357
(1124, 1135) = 332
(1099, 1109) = 373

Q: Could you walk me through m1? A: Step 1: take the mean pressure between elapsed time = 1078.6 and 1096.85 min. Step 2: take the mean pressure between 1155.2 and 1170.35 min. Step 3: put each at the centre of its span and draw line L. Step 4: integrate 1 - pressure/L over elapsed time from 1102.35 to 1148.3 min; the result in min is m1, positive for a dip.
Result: 8.69 min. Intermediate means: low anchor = 375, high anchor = 460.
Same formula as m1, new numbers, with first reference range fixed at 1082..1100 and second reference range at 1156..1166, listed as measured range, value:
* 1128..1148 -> 4.90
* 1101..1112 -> 0.73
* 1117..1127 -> 1.66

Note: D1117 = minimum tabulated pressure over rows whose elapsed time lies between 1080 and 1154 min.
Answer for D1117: 307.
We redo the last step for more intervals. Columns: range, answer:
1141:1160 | 325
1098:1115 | 310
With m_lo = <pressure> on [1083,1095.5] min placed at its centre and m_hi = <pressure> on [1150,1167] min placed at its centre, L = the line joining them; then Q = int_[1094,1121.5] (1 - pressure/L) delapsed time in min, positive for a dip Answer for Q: 2.6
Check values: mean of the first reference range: 370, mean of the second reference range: 444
